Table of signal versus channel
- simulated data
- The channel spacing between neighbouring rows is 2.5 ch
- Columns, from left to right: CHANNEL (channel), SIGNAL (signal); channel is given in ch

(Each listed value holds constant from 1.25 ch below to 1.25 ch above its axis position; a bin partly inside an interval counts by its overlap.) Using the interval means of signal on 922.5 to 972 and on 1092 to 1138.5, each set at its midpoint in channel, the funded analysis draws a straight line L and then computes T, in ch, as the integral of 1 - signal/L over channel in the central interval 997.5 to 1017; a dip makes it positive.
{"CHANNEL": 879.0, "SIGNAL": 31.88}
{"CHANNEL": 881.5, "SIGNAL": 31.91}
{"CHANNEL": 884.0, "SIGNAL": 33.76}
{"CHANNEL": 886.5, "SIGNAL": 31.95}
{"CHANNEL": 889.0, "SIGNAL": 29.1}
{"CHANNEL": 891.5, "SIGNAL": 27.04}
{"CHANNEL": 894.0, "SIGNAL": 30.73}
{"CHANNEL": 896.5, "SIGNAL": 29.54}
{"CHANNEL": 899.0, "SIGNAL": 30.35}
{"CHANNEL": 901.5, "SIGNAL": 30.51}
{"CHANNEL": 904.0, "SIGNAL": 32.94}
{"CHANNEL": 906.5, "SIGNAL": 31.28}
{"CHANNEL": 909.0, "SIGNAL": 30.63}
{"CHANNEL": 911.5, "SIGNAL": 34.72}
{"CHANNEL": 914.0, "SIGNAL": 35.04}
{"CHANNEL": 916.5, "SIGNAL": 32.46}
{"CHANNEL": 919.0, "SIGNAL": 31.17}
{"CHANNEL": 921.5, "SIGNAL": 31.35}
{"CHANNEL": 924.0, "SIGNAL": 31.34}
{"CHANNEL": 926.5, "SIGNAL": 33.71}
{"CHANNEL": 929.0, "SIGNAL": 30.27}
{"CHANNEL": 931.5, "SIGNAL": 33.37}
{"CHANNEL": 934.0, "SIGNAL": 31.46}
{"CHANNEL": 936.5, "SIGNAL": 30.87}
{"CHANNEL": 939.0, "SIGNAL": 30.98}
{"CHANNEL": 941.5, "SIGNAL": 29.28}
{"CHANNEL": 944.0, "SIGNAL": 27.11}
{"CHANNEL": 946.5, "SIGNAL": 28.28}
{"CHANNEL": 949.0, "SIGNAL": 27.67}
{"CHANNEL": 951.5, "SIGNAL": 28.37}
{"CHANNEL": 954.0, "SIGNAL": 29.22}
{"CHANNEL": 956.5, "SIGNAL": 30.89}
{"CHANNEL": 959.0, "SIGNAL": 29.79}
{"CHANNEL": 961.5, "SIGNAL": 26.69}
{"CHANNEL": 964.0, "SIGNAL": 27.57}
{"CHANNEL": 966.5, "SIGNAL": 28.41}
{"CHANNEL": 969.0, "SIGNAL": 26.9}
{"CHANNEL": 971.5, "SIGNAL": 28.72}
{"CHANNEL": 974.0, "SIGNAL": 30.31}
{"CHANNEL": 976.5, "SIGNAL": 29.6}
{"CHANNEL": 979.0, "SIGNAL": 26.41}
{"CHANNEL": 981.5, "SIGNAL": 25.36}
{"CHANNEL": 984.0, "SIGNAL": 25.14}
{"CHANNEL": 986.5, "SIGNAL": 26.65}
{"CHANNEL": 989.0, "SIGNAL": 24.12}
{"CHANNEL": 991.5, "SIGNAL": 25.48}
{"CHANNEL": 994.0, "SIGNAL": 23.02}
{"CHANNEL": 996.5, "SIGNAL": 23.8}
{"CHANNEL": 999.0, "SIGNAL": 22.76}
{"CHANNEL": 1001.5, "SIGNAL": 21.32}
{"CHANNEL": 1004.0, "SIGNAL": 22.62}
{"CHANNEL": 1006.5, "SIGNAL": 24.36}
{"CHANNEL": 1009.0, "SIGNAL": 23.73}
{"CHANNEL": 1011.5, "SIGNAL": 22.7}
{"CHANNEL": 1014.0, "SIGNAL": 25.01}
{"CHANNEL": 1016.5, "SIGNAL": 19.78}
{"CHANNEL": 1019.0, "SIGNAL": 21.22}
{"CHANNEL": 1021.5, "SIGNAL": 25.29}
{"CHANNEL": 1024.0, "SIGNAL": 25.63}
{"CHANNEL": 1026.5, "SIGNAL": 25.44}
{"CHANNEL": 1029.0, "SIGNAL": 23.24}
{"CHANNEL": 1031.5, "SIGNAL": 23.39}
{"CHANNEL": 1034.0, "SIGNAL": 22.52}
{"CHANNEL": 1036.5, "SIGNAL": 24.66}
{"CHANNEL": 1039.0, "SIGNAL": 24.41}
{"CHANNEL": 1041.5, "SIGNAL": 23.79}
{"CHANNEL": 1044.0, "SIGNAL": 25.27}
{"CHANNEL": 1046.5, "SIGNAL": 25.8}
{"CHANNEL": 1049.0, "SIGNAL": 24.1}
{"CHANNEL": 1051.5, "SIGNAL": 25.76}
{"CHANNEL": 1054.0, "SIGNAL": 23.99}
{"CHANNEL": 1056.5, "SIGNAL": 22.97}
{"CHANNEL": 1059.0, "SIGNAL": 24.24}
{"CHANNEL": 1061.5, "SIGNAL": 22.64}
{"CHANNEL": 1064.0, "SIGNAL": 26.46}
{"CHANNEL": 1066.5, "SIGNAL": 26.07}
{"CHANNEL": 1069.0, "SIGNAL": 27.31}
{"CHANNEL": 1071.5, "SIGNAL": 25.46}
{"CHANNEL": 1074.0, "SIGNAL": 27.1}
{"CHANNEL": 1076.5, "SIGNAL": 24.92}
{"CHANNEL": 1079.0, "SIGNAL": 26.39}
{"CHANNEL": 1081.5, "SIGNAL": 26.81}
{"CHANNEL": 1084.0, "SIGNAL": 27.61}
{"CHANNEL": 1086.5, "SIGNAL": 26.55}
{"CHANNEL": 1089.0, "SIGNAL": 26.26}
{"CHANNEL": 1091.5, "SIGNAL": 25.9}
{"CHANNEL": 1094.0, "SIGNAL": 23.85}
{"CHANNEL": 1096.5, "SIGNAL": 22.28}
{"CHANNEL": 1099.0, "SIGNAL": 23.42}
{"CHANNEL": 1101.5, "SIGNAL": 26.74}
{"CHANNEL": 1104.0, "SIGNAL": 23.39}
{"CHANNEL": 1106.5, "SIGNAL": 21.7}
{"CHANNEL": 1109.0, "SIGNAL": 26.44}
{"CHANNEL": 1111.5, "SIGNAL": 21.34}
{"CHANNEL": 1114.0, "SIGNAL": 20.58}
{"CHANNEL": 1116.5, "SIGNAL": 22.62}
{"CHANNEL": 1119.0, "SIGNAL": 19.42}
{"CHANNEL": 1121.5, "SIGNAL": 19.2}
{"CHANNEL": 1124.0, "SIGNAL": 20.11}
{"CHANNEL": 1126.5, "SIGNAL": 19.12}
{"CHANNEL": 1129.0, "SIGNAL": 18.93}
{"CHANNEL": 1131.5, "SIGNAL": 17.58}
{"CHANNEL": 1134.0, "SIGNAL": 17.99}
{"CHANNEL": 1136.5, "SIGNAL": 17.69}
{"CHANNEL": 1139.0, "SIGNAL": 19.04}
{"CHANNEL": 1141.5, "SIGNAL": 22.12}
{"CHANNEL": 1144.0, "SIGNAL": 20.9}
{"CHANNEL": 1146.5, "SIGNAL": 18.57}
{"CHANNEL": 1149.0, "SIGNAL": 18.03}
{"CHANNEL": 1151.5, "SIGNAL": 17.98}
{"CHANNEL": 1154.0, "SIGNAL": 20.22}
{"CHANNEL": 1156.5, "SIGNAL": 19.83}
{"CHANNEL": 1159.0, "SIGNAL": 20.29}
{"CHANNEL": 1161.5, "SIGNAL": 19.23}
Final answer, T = 2.7 ch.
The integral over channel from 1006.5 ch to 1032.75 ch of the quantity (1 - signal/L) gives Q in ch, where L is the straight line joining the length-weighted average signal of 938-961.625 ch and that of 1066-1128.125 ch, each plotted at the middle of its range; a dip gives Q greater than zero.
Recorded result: 2.9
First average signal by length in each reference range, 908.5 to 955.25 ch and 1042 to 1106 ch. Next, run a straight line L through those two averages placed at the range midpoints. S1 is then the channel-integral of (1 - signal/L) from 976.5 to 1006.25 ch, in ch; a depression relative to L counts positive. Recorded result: 4.2 ch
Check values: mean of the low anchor 30.9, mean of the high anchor 25.2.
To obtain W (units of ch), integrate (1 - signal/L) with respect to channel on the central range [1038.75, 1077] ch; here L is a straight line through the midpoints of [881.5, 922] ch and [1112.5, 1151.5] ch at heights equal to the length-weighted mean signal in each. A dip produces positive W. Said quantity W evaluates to -2.9 ch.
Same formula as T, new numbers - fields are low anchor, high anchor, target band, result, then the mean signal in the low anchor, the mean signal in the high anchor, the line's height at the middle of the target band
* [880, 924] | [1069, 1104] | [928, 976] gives 0.96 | 31.4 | 25.6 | 29.9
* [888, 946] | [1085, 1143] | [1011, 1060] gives 2.92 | 31.1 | 21.9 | 25.5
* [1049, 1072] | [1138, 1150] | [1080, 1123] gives -2.53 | 24.9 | 19.8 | 22.4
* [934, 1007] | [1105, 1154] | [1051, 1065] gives -0.64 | 27.1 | 20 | 23.2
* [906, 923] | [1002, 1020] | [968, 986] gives -0.90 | 32.4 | 22.7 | 26.1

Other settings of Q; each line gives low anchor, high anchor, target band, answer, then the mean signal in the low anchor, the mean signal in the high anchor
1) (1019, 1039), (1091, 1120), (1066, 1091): -3.2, 24.1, 23.1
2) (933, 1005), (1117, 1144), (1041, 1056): -0.9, 27.2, 19.3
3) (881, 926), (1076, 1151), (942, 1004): 3.6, 31.5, 22.1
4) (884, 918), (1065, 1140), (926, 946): -0.5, 31.3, 23.1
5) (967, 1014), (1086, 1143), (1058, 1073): -1.5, 25.2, 21.8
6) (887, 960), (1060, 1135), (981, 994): 1.4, 30.7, 23.5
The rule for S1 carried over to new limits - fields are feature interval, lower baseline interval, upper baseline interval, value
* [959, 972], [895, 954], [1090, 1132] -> 0.5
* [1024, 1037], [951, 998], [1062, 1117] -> 1.1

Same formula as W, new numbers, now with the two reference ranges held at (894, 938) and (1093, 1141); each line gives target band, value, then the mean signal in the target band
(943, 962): 0.8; 28.6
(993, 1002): 1.5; 22.8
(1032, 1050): 0.6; 24.3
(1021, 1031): 0.5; 24.8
